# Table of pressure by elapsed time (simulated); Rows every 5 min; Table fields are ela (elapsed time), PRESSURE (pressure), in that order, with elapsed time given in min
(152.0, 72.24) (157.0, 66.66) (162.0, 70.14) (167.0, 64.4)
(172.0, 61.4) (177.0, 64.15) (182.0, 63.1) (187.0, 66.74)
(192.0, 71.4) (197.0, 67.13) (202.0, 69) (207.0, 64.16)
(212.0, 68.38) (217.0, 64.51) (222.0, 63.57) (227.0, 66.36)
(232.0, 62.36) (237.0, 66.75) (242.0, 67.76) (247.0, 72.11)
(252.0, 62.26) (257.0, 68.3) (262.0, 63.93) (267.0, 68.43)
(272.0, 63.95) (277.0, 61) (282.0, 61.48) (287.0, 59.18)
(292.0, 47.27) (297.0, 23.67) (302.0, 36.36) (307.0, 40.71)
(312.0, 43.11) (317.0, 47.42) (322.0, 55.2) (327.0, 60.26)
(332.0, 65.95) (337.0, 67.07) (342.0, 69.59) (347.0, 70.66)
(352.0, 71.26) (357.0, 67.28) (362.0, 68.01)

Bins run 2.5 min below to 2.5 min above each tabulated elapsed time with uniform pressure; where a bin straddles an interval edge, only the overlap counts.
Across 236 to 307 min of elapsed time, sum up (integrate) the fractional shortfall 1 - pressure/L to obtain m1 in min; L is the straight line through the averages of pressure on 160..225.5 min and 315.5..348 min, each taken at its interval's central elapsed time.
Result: 6.8 min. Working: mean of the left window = 66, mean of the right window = 62.4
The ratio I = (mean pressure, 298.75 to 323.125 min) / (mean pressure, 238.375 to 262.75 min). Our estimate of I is 0.65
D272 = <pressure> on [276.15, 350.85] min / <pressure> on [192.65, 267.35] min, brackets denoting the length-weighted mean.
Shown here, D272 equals 0.81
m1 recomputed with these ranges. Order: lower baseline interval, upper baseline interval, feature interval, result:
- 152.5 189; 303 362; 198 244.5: -1.6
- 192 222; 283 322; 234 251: -2.9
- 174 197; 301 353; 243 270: -2.3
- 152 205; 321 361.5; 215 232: 0.5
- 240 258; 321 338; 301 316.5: 5.4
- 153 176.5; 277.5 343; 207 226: -1.4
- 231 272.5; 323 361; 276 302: 7.1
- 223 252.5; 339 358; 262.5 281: 0.9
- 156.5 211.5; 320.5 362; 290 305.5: 7.1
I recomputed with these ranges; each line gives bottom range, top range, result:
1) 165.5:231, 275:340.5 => 0.79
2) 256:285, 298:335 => 0.76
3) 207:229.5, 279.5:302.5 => 0.71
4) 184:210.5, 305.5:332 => 0.76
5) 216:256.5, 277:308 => 0.70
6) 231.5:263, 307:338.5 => 0.82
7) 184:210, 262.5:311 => 0.76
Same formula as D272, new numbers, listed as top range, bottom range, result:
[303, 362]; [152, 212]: 0.90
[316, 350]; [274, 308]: 1.32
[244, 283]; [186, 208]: 0.96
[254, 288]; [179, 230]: 0.96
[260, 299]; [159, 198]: 0.85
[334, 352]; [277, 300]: 1.41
